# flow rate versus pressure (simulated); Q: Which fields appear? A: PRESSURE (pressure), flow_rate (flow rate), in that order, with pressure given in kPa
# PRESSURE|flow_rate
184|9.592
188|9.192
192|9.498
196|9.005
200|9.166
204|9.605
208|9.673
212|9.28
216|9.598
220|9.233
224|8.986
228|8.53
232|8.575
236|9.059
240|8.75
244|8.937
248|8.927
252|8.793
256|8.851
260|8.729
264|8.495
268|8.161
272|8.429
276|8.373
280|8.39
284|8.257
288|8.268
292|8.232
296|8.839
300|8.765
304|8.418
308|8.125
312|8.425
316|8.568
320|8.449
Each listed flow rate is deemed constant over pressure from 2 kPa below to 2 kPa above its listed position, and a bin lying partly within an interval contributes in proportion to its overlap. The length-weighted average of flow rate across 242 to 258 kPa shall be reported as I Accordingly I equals 8.88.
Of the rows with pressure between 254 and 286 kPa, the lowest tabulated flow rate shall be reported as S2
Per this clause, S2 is 8.161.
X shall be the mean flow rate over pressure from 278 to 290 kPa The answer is 8.3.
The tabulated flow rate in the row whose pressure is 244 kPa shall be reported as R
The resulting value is 8.937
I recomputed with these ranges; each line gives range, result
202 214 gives 9.52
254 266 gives 8.69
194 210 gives 9.36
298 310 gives 8.44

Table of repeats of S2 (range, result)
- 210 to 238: 8.53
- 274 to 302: 8.232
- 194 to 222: 9.005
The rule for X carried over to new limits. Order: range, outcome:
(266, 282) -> 8.34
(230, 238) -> 8.82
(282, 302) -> 8.47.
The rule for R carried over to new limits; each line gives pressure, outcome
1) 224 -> 8.986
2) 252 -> 8.793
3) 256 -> 8.851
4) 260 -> 8.729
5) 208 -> 9.673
